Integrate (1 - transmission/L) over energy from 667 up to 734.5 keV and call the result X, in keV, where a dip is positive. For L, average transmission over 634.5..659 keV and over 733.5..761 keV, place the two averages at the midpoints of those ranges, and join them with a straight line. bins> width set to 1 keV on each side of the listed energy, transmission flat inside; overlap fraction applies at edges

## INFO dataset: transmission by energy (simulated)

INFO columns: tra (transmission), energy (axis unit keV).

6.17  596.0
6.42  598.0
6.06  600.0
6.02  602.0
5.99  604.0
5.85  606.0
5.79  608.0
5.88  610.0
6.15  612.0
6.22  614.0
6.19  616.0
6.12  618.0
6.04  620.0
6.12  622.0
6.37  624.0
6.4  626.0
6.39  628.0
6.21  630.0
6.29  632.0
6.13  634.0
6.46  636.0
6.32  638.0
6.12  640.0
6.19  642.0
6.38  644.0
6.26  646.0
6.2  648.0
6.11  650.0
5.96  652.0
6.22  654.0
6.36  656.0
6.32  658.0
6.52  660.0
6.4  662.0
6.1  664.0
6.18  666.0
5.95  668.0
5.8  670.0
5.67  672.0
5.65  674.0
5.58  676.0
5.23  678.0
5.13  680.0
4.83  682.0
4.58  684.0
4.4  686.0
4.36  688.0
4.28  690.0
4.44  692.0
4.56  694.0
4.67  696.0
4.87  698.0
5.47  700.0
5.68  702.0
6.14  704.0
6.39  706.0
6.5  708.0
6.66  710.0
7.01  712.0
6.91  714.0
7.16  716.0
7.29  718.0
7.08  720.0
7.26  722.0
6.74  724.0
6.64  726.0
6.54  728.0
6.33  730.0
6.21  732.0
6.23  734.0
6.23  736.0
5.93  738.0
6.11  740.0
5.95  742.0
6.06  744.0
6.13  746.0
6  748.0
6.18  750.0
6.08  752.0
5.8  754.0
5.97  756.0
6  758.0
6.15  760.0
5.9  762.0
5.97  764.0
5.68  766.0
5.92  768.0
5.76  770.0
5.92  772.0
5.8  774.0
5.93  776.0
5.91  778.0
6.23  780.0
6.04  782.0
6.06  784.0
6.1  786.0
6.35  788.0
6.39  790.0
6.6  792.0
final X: 3.4 keV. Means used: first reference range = 6.24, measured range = 5.83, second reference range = 6.06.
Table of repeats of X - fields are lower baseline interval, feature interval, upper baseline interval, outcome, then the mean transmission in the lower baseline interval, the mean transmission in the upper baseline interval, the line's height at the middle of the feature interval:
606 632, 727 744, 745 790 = -0.4 keV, 6.15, 6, 6.03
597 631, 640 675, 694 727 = 0.5 keV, 6.13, 6.35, 6.23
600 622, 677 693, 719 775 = 3.8 keV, 6.03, 6.16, 6.1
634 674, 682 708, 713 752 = 5.3 keV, 6.17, 6.46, 6.32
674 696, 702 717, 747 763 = -4.0 keV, 4.78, 6.01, 5.21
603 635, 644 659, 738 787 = -0.3 keV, 6.13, 5.98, 6.1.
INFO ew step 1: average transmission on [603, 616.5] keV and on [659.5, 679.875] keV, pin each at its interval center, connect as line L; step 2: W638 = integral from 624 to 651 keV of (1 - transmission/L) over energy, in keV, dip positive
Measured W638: -1.5 keV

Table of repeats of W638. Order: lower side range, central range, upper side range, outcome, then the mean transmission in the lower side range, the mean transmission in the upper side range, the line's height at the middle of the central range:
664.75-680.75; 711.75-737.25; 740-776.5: -3.86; 5.66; 5.96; 5.84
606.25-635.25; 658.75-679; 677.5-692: -3.55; 6.16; 4.65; 5.03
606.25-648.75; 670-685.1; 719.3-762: 2.31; 6.2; 6.25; 6.22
